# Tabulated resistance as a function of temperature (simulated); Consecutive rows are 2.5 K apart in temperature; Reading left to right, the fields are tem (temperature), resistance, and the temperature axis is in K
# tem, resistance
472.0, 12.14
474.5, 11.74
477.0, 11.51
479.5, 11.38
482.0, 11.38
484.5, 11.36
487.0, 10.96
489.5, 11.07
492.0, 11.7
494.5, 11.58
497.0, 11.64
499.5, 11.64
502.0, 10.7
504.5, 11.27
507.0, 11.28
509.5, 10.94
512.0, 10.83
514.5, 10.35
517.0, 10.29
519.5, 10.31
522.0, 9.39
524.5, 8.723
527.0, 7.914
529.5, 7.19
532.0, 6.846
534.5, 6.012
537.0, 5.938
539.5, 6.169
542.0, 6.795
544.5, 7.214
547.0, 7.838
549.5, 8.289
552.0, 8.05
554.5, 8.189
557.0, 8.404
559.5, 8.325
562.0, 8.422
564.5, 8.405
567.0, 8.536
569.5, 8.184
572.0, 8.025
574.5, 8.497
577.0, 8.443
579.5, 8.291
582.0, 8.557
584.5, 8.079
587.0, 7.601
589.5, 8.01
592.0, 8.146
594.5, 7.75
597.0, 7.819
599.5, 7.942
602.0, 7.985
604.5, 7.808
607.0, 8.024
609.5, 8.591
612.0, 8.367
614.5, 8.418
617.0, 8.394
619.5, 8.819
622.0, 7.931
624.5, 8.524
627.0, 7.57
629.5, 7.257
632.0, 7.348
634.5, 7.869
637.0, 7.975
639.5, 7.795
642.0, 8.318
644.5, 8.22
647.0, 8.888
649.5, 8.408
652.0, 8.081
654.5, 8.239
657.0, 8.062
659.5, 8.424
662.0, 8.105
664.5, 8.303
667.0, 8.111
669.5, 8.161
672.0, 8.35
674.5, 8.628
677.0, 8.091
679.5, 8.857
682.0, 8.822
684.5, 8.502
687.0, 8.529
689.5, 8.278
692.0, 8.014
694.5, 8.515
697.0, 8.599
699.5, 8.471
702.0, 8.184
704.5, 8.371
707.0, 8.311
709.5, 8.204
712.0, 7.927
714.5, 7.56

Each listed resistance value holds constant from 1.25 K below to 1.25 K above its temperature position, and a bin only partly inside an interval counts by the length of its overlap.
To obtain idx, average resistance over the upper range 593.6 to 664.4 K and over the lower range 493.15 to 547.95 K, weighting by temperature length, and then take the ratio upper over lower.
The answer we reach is 0.9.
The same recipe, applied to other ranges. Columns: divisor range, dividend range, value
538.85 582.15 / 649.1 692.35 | 1.04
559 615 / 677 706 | 1.03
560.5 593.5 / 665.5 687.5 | 1.02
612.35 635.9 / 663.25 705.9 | 1.05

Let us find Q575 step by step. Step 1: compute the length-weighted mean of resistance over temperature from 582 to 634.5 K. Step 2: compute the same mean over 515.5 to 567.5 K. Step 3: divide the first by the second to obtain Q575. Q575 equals 1.01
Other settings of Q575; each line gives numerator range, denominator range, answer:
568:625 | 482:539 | 0.83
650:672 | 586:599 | 1.04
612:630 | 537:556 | 1.10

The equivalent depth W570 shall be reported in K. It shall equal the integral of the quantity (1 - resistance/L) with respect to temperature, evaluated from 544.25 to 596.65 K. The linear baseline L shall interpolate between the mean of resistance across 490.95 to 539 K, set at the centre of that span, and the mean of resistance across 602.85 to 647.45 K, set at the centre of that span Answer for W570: 4.1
